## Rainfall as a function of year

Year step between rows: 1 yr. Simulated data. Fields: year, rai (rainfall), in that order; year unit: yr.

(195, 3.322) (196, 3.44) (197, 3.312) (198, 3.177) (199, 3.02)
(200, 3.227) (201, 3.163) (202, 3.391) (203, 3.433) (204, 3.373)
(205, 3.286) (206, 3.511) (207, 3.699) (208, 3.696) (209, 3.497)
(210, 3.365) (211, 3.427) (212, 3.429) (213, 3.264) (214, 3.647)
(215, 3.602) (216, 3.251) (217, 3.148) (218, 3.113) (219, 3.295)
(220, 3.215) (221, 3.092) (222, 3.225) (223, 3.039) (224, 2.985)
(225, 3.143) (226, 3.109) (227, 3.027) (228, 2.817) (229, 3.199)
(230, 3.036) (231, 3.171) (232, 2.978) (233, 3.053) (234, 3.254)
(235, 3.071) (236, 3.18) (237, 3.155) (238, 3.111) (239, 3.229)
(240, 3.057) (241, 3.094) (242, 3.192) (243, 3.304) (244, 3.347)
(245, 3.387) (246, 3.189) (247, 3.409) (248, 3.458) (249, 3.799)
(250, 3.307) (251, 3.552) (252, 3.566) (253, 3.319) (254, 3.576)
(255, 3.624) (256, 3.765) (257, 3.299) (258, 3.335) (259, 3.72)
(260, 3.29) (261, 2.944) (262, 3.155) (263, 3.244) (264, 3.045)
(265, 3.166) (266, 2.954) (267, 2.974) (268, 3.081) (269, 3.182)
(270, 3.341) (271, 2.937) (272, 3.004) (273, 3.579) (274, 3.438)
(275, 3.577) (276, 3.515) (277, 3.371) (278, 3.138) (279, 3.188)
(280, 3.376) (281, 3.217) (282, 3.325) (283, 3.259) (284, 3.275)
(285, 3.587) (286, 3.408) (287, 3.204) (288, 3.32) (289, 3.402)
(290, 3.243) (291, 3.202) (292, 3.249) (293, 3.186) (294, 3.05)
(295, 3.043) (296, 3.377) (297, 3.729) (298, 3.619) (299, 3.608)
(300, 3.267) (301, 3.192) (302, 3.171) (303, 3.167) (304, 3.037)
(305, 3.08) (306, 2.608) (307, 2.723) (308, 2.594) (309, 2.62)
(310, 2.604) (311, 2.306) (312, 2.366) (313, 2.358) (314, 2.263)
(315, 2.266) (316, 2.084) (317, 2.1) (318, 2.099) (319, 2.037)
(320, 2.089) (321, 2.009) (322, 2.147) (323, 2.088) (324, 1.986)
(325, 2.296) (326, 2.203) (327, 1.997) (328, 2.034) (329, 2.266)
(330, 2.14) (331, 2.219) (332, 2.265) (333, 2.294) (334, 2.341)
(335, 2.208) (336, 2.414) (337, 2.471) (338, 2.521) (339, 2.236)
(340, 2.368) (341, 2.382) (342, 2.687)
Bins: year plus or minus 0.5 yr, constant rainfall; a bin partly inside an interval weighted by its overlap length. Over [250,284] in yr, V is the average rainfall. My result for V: 3.3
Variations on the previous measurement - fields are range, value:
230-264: 3.3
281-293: 3.31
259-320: 3.04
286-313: 3.07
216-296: 3.25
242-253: 3.42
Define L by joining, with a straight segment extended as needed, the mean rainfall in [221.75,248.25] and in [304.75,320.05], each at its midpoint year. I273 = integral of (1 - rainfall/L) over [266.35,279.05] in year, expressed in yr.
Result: -2.2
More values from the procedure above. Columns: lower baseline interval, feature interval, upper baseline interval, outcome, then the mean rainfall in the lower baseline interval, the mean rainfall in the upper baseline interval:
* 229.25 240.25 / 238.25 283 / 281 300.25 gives -1.24 yr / 3.12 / 3.33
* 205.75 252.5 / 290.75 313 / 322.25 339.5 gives -4.27 yr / 3.27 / 2.23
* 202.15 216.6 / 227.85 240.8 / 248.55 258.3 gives 1.42 yr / 3.46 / 3.52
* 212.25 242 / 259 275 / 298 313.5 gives -0.92 yr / 3.16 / 2.87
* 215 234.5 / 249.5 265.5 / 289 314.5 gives -1.56 yr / 3.13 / 2.99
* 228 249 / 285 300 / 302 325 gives -4.06 yr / 3.2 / 2.41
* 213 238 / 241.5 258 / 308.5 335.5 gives -2.94 yr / 3.16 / 2.21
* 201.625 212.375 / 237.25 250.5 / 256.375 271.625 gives -0.06 yr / 3.47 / 3.18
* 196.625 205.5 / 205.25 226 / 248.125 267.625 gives -0.26 yr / 3.26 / 3.35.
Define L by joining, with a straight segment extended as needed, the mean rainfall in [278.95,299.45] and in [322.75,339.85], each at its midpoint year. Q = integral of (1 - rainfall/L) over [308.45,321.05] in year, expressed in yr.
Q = 2.0 yr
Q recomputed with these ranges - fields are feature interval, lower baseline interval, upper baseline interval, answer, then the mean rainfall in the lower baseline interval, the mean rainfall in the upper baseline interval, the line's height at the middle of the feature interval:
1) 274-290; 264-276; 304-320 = -1.95 yr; 3.21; 2.42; 2.98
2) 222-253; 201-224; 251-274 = 1.02 yr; 3.35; 3.29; 3.32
